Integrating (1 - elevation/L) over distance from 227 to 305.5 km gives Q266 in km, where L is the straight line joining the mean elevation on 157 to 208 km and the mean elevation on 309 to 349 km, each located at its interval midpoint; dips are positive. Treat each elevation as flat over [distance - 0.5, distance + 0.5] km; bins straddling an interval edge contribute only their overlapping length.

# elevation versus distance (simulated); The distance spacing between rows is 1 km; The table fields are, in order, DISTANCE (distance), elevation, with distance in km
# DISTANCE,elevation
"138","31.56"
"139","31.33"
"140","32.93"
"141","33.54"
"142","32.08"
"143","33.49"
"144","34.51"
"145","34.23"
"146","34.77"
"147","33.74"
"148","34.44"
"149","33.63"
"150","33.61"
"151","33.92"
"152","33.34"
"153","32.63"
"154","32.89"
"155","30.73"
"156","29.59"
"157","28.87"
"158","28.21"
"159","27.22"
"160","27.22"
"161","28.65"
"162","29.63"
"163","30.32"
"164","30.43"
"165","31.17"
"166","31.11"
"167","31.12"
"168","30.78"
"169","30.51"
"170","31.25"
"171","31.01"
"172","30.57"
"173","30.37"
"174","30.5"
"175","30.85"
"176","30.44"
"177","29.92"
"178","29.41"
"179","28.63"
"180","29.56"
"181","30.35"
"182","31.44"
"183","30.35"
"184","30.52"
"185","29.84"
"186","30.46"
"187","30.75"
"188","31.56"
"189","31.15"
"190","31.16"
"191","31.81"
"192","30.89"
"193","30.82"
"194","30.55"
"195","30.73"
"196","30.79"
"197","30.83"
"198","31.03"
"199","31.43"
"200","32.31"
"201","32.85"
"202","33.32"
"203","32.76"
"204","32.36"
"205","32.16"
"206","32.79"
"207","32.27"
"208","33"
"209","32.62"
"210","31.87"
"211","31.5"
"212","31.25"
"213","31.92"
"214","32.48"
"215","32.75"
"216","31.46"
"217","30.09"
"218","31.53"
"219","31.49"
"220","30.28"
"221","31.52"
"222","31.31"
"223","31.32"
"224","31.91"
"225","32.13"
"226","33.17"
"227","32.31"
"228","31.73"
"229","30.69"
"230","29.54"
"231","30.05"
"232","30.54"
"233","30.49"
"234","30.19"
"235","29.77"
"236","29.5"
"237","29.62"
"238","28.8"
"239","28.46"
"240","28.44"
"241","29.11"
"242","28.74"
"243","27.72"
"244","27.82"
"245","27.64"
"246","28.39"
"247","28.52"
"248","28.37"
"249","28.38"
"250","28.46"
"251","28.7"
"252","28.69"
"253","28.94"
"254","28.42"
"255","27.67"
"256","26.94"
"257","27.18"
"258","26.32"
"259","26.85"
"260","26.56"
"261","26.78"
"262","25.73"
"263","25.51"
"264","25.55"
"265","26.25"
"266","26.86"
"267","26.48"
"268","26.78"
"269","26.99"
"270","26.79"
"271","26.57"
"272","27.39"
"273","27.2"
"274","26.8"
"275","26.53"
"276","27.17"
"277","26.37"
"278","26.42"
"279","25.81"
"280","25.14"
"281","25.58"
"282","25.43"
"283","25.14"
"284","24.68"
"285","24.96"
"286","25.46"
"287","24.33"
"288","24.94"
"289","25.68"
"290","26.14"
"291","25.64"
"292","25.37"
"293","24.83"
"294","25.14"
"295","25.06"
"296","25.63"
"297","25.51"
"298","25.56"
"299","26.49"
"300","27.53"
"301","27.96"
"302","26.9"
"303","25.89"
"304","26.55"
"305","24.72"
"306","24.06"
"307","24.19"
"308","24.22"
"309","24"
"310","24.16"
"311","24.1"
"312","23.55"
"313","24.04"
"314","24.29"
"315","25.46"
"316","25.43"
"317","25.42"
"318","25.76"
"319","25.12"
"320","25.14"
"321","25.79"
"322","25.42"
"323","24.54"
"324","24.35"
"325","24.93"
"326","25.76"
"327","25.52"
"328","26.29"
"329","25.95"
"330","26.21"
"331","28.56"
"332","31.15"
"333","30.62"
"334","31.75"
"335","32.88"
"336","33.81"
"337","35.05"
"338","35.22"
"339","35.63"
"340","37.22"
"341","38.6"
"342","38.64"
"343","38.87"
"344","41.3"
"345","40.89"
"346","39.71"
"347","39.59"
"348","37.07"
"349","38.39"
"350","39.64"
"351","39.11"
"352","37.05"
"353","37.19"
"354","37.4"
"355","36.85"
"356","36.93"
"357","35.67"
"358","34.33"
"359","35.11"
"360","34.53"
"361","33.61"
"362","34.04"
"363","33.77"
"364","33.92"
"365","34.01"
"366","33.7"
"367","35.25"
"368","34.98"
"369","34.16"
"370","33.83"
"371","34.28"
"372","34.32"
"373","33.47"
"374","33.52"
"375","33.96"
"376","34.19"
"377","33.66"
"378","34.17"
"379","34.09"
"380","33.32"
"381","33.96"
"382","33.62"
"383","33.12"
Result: 8.29 km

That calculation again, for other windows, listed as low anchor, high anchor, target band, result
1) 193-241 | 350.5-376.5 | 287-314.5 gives 6.7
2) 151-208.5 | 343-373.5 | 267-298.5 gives 7.5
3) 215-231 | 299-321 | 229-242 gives 0.4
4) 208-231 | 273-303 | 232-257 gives 0.7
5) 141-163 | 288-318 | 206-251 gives -3.0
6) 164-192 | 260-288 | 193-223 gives -2.6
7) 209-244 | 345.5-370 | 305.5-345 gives 6.9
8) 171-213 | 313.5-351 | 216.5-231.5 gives 0.0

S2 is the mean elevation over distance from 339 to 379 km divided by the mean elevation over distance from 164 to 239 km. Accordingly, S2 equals 1.16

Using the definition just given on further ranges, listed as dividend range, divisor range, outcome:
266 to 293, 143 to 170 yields 0.83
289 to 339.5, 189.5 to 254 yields 0.87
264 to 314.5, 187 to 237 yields 0.82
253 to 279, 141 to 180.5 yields 0.86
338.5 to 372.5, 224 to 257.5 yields 1.24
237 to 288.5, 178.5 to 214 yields 0.86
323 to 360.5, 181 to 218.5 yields 1.08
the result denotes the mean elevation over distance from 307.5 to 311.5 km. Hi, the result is 24.1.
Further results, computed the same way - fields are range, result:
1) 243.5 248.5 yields 28.1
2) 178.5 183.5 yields 30.1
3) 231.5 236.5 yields 30.1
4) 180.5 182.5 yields 30.9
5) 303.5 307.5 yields 24.9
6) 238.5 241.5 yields 28.7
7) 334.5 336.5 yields 33.3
